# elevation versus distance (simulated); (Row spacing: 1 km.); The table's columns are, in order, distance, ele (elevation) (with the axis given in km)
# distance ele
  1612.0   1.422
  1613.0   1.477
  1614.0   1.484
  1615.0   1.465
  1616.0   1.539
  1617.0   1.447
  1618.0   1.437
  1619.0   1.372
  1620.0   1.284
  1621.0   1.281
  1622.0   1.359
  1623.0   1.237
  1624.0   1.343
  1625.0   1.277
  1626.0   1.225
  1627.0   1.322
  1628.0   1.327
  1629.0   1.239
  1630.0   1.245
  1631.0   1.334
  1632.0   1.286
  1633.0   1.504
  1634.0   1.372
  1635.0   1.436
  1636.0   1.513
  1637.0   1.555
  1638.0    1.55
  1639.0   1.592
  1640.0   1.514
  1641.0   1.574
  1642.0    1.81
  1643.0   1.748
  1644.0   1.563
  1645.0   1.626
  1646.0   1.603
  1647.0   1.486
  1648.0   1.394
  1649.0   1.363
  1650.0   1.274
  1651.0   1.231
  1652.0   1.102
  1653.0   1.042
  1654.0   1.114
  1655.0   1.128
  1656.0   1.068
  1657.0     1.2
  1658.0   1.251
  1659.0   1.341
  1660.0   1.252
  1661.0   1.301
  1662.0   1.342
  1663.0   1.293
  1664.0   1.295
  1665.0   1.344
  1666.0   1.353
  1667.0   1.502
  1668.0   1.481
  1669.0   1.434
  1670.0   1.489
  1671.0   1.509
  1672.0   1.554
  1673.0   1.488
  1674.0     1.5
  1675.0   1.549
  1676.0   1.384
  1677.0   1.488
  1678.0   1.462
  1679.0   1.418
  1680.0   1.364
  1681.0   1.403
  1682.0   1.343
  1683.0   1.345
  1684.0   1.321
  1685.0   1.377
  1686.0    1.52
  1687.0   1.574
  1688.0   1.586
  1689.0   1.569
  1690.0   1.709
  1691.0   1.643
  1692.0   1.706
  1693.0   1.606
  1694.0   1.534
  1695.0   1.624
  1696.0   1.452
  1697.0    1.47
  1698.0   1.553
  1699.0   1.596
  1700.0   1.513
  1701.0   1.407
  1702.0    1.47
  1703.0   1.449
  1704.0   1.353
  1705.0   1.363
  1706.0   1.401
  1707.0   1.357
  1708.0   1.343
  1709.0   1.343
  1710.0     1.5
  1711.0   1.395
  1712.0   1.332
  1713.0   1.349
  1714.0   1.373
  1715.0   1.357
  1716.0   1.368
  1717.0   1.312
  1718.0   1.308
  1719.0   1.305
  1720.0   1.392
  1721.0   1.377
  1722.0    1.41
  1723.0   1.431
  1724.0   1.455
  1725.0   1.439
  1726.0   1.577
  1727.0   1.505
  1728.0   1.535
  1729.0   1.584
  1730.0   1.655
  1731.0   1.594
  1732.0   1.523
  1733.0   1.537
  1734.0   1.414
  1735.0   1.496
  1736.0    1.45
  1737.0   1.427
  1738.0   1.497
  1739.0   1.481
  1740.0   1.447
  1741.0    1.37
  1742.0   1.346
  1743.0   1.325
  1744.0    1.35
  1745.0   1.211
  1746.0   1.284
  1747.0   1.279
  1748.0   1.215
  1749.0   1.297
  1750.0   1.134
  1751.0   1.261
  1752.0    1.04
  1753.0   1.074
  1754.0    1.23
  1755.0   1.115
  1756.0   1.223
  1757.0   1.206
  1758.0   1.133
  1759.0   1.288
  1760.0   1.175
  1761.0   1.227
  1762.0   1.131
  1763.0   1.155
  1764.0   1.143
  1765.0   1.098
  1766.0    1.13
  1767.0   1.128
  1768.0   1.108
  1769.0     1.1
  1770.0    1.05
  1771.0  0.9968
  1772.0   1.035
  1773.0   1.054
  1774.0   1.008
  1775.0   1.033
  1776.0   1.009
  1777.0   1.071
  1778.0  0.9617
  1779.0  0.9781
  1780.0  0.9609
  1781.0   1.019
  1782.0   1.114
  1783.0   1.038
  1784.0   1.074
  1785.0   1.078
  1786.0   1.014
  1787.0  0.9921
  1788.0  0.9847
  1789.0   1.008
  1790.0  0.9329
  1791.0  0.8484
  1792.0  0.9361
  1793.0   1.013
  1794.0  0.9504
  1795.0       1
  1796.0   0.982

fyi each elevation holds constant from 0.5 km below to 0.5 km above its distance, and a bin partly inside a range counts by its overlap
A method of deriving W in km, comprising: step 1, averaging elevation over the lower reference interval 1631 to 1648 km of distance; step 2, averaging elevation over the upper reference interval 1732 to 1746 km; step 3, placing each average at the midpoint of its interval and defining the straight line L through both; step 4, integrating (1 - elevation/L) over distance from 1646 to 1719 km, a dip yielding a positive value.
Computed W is 3.8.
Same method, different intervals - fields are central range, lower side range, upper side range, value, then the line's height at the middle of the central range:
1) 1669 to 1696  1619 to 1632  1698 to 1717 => -2.5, 1.37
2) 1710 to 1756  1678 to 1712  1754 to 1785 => -3.4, 1.28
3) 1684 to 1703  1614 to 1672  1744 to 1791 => -4.1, 1.27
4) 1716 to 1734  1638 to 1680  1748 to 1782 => -3.6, 1.22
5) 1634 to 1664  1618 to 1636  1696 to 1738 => -0.7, 1.36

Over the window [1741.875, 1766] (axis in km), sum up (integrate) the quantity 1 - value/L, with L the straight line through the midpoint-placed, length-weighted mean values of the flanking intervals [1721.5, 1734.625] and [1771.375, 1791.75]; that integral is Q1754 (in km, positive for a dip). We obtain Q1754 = 1.3 km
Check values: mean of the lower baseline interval 1.51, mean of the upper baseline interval 1.01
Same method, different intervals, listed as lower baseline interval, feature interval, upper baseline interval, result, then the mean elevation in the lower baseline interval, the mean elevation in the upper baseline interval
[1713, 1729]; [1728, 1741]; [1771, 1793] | -1.8 km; 1.41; 1.01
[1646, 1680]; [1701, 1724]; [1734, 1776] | -1.8 km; 1.35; 1.21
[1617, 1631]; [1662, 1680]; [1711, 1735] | -0.9 km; 1.31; 1.44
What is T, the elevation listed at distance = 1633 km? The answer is 1.504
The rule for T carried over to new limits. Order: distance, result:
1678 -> 1.462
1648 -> 1.394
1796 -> 0.982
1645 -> 1.626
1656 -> 1.068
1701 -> 1.407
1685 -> 1.377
